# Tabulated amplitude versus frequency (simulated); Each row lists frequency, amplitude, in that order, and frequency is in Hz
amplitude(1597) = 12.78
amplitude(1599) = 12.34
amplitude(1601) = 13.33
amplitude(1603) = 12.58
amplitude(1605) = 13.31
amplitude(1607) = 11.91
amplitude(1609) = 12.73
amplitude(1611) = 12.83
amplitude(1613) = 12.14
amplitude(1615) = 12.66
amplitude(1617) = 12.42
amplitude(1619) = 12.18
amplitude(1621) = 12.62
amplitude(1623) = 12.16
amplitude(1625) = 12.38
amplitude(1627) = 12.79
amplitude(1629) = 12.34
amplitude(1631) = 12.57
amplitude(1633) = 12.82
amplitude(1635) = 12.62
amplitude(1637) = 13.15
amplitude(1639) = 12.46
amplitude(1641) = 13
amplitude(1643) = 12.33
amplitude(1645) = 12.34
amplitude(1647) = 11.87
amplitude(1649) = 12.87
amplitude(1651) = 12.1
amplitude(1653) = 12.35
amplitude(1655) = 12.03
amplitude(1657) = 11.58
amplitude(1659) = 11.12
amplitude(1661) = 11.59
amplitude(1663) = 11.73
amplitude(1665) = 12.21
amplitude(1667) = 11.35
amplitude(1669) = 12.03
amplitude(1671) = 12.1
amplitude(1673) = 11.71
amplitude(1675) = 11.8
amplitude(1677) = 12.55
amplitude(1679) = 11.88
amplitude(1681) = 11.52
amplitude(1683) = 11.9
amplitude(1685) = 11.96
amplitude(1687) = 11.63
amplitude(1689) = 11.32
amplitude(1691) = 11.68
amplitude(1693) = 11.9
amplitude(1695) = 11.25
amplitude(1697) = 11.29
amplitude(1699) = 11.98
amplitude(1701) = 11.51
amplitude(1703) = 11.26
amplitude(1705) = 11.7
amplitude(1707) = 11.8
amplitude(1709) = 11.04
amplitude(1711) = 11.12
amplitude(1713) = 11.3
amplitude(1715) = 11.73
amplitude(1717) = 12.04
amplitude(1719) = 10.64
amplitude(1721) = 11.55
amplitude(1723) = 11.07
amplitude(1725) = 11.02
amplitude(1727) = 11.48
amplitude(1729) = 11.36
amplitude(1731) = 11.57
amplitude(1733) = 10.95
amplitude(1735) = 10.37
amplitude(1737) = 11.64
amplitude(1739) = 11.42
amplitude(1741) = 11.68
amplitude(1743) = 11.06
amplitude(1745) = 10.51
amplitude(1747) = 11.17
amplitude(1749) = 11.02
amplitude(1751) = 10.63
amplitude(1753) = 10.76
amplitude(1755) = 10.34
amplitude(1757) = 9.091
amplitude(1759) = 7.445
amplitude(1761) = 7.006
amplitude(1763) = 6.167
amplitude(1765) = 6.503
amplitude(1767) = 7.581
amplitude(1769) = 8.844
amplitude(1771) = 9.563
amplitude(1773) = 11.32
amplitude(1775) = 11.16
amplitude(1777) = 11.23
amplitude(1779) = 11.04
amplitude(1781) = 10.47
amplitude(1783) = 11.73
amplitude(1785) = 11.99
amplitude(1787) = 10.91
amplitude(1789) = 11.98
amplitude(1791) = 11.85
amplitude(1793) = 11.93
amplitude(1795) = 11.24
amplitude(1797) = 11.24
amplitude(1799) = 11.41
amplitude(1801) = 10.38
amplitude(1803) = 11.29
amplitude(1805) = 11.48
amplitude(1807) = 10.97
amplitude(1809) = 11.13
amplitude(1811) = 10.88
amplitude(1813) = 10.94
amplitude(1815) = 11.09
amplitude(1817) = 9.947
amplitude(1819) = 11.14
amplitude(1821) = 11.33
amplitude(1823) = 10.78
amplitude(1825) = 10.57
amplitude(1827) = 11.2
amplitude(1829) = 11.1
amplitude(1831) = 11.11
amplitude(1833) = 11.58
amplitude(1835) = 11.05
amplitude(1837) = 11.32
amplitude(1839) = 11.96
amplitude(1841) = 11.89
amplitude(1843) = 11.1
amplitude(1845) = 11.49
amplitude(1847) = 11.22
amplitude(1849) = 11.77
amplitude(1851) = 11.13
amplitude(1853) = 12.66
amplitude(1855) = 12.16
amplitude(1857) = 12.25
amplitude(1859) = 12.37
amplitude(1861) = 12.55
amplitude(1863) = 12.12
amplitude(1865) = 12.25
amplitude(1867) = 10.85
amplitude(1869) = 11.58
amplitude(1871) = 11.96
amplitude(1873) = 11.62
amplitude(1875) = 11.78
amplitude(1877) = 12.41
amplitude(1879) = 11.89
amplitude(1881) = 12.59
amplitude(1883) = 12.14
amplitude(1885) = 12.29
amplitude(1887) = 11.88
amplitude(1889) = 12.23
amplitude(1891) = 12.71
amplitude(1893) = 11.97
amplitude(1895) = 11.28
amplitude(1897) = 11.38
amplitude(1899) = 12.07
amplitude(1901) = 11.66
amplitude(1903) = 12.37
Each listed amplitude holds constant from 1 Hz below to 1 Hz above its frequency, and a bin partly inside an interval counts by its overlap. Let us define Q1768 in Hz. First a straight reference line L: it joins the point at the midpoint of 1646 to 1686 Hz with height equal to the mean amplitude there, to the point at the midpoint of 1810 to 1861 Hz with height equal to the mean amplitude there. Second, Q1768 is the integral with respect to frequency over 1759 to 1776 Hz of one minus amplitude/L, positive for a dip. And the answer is 4.6 Hz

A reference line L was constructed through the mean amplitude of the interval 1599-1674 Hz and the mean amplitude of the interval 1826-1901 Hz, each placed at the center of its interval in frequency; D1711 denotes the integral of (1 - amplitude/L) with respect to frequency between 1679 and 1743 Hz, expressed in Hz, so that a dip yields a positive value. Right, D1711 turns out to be 3.8 Hz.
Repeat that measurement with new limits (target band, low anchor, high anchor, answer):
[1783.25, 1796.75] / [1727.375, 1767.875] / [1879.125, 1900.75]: -1.36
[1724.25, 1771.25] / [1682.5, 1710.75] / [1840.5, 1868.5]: 6.80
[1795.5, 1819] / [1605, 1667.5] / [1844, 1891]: 2.10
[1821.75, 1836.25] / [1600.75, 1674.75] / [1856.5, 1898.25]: 1.20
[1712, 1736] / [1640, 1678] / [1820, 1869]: 1.25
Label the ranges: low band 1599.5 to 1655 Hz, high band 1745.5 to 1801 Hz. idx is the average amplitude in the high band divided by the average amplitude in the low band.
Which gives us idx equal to 0.8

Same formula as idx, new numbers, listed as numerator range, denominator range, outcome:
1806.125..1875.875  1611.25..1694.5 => 0.94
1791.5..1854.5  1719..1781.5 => 1.10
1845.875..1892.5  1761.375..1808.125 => 1.15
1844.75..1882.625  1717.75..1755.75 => 1.08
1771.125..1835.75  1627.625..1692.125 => 0.92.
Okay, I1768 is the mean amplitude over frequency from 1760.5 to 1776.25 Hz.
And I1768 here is 8.61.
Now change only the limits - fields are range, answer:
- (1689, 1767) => 10.7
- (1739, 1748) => 11.1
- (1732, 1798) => 10.4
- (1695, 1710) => 11.5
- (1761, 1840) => 10.7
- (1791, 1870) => 11.4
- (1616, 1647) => 12.5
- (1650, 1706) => 11.8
